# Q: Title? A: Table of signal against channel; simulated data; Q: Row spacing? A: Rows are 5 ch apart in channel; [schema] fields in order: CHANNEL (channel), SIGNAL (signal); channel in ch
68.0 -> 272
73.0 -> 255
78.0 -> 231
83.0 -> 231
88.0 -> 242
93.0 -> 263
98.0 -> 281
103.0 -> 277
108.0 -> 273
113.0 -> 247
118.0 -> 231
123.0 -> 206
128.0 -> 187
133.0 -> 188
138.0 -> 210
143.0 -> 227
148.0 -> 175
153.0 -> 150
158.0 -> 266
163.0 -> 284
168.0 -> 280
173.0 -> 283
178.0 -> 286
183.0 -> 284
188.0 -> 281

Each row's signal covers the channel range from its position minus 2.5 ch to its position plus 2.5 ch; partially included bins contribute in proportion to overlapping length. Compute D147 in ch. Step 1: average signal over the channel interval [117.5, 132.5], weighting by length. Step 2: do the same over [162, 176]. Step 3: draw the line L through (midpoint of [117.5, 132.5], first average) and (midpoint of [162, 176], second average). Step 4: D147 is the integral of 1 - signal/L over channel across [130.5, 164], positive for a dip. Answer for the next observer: 4.4 ch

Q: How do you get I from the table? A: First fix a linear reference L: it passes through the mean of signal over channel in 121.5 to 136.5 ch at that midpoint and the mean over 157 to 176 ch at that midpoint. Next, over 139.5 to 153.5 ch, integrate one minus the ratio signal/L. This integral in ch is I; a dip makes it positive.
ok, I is 2.5 ch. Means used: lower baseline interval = 194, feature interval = 191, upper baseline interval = 279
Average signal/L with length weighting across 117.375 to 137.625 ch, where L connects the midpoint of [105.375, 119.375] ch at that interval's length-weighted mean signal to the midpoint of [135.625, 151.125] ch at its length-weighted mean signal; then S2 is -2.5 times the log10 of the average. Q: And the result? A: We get 0.13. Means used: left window 252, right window 202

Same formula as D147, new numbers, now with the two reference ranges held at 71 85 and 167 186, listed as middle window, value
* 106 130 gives 2.6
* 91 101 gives -1.0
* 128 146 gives 4.1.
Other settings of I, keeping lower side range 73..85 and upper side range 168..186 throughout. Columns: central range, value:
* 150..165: 2.5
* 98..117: -1.2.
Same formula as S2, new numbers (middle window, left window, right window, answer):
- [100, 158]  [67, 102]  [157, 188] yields 0.22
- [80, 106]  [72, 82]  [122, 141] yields -0.14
